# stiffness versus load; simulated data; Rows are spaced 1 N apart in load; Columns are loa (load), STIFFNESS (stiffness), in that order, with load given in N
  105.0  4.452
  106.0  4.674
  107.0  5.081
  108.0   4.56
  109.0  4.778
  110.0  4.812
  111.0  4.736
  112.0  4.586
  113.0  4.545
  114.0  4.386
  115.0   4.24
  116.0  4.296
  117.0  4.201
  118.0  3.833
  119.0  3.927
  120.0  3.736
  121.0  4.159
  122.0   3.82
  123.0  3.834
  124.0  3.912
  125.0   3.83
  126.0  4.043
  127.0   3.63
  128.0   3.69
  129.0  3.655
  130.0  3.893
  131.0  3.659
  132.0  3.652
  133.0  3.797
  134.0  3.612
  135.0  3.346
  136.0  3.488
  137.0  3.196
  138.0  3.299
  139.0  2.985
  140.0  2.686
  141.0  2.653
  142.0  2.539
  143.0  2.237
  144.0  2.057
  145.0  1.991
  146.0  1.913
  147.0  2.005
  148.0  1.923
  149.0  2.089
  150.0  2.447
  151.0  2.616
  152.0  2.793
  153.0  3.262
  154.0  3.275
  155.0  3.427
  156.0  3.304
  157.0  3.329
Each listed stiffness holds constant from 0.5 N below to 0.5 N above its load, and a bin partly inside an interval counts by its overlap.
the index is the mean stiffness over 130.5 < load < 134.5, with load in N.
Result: 3.68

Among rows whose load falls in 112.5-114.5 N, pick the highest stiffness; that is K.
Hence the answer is 4.545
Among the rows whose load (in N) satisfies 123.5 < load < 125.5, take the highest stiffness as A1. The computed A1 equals 3.912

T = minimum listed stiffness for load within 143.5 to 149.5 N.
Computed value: 1.913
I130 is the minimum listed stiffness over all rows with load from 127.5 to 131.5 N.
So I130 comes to 3.655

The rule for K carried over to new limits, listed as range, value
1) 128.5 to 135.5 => 3.893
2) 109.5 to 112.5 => 4.812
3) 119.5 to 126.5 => 4.159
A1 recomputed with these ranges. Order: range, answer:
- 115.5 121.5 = 4.296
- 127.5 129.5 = 3.69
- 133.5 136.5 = 3.612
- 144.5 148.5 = 2.005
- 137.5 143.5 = 3.299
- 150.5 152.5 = 2.793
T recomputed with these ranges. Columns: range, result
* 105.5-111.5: 4.56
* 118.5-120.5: 3.736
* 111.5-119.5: 3.833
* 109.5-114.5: 4.386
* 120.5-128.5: 3.63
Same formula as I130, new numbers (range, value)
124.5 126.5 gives 3.83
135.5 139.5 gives 2.985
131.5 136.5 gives 3.346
